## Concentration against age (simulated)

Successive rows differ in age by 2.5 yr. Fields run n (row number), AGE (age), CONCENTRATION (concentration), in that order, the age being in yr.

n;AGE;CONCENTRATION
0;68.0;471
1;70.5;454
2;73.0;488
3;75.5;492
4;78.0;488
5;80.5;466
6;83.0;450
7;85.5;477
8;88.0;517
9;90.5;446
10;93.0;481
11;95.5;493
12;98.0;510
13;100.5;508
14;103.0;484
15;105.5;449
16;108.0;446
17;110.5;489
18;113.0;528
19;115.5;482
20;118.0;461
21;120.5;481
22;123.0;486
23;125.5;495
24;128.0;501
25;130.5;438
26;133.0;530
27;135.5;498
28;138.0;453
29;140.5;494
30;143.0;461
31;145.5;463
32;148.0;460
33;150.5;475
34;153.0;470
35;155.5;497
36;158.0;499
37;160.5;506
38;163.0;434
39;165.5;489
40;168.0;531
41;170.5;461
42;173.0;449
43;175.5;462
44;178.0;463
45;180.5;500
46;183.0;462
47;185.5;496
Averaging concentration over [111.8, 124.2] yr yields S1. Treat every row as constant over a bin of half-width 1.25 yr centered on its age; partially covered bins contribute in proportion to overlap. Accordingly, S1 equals 487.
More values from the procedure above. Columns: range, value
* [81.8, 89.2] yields 481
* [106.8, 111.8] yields 468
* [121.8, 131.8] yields 480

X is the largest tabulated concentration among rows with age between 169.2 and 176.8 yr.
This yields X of 462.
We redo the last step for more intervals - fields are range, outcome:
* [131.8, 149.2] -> 530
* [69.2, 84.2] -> 492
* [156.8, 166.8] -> 506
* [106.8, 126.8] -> 528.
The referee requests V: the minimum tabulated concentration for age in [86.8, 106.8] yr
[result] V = 446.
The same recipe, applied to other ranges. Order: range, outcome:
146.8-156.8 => 460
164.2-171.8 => 461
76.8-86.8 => 450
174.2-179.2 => 462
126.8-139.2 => 438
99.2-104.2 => 484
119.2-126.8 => 481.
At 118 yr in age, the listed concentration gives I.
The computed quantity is 461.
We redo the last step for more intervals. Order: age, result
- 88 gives 517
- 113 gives 528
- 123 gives 486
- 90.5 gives 446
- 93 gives 481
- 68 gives 471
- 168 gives 531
